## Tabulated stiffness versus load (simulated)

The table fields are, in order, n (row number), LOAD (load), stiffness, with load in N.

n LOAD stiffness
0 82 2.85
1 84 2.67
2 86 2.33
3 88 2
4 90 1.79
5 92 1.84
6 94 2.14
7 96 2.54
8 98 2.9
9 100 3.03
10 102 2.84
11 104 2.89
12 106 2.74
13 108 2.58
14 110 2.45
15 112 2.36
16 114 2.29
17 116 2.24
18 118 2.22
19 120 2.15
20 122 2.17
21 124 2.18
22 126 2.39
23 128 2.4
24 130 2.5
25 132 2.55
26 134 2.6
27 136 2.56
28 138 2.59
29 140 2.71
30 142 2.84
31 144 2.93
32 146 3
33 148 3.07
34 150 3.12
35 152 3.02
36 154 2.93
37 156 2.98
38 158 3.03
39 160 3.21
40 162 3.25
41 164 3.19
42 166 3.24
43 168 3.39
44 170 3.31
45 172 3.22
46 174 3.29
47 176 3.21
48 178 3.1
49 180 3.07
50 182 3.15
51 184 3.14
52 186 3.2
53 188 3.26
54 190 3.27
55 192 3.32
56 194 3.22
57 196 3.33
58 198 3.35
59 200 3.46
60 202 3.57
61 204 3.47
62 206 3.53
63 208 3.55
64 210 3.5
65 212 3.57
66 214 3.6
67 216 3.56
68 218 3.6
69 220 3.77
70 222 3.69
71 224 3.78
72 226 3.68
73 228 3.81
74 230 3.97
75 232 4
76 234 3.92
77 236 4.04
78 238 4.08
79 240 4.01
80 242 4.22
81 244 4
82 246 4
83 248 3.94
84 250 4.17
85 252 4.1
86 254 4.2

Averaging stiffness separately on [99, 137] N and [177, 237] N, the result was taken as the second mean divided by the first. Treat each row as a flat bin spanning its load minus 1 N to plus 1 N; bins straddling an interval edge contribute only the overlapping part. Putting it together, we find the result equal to 1.4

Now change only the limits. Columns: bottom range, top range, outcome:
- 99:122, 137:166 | 1.19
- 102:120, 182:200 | 1.32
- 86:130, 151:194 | 1.33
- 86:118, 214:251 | 1.60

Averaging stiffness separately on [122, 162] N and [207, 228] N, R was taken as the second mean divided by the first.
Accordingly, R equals 1.3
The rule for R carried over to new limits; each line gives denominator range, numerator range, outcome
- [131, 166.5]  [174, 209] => 1.13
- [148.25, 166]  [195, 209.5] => 1.12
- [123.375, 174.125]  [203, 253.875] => 1.32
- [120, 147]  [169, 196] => 1.26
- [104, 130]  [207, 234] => 1.56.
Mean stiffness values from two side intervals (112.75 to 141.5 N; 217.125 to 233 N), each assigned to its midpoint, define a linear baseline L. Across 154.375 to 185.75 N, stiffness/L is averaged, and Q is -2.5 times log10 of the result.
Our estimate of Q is -0.06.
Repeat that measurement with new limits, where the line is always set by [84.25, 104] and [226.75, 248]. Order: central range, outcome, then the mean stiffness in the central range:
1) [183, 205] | 0.06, 3.33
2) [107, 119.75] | 0.12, 2.34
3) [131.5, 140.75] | 0.11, 2.6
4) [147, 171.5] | 0.00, 3.15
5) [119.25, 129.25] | 0.21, 2.27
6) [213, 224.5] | 0.04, 3.66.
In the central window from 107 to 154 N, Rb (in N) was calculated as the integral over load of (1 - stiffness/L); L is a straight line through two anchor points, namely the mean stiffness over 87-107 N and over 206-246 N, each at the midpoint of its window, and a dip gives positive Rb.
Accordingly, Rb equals 4.2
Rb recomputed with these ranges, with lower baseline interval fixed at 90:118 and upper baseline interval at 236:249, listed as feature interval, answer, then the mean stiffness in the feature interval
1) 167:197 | 1.1 N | 3.23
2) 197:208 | 0.3 N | 3.48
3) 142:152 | -0.1 N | 3.01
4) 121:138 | 2.1 N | 2.43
